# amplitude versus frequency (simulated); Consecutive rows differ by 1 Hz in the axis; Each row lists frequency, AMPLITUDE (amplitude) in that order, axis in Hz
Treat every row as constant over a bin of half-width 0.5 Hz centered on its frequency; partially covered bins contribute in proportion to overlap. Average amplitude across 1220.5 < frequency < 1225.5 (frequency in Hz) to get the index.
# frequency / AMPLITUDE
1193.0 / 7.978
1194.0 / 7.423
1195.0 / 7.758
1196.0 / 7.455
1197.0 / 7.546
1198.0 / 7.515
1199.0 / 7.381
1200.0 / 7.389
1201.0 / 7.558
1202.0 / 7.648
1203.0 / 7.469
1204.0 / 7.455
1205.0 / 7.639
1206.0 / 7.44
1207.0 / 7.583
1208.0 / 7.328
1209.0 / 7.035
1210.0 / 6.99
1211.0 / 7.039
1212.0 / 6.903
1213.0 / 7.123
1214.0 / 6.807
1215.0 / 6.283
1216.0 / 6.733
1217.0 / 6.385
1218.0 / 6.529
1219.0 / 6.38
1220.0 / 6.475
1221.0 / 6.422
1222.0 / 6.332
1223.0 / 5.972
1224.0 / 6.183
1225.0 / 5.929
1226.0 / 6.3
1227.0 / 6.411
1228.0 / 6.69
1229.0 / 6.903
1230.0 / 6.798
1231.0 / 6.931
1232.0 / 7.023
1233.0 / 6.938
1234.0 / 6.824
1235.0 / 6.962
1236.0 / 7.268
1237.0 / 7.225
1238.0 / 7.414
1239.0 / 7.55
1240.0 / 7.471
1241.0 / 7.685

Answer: 6.17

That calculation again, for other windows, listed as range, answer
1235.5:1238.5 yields 7.3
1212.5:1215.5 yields 6.74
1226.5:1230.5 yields 6.7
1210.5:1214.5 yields 6.97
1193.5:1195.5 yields 7.59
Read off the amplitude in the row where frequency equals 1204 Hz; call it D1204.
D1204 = 7.455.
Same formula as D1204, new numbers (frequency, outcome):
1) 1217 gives 6.385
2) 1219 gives 6.38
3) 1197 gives 7.546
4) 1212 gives 6.903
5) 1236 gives 7.268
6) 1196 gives 7.455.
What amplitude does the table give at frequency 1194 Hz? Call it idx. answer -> 7.423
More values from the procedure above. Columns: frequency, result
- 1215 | 6.283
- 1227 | 6.411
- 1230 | 6.798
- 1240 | 7.471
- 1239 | 7.55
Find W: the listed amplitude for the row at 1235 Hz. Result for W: 6.962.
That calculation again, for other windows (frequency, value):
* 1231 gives 6.931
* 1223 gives 5.972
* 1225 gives 5.929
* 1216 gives 6.733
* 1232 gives 7.023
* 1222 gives 6.332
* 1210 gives 6.99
